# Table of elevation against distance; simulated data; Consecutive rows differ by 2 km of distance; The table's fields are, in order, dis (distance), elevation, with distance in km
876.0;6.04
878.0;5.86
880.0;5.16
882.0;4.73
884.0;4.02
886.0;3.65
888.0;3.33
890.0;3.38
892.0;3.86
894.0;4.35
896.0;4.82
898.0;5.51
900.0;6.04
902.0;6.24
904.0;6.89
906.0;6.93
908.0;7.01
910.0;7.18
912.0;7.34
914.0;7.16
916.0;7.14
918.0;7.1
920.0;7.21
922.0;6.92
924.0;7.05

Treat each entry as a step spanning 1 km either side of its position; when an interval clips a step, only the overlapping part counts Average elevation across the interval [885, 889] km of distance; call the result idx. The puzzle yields 3.49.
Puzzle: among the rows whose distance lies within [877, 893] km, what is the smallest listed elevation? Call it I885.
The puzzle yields 3.33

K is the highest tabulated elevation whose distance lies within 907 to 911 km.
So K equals 7.18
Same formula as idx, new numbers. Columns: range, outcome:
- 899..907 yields 6.53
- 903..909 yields 6.94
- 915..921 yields 7.15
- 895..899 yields 5.17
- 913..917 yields 7.15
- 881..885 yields 4.38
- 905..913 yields 7.12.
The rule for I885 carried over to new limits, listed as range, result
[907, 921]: 7.01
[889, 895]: 3.38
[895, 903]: 4.82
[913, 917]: 7.14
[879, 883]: 4.73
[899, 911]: 6.04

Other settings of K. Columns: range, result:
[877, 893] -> 5.86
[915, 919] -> 7.14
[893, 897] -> 4.82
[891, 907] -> 6.93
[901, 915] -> 7.34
